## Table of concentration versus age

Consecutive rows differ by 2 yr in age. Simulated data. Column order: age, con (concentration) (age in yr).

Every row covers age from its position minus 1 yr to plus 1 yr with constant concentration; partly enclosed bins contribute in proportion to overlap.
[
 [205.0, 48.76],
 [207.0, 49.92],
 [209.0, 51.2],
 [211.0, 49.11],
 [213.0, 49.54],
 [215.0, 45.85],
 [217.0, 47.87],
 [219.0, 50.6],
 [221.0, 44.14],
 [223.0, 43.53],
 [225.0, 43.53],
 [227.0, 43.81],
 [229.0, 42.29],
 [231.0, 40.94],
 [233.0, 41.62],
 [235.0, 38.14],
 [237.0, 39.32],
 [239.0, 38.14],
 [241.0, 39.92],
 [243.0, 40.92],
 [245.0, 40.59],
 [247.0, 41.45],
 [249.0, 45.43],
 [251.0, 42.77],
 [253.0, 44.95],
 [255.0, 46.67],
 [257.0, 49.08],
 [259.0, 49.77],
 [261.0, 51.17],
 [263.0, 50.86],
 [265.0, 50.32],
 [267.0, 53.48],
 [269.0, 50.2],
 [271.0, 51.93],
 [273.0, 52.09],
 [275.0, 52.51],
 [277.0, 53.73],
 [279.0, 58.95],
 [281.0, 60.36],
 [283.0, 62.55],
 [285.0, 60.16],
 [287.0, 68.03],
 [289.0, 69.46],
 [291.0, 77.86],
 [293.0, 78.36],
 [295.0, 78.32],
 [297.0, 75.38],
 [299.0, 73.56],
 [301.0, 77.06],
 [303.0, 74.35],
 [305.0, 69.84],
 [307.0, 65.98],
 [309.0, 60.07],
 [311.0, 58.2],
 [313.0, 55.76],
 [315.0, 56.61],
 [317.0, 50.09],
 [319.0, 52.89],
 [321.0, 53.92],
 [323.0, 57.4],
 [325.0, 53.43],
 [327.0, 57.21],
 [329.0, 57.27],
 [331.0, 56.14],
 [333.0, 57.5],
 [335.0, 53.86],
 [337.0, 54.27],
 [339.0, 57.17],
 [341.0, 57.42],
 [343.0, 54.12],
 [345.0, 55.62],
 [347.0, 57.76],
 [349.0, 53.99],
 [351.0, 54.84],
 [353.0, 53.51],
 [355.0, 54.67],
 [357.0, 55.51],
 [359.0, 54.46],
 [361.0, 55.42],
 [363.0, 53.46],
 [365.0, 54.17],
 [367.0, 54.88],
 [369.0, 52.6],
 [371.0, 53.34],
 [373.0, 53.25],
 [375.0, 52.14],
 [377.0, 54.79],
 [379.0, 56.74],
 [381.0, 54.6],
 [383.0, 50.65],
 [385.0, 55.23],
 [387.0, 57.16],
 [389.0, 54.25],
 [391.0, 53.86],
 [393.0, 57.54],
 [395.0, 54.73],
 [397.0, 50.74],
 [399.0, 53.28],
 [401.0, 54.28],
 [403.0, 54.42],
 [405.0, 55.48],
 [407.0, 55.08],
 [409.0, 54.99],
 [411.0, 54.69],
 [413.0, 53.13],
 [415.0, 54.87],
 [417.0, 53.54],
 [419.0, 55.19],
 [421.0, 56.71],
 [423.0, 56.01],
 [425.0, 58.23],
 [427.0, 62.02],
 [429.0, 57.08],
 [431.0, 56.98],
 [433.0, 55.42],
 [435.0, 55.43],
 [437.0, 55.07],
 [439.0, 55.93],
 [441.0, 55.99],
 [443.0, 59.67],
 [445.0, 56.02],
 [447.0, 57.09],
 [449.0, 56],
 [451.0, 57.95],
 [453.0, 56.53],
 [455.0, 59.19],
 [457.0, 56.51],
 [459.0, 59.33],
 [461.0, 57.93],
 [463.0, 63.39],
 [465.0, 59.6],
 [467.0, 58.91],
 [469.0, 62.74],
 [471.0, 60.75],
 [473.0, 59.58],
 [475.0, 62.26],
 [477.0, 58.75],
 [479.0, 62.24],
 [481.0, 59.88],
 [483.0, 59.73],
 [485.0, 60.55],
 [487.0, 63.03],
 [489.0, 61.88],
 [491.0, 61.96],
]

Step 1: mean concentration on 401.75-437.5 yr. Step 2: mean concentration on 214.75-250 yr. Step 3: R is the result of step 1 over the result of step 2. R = 1.31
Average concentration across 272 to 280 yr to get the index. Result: 54.3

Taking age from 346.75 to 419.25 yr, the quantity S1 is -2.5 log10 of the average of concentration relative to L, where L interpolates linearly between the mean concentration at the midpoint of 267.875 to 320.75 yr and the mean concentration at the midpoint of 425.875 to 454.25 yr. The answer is 0.10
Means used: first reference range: 63.1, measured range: 54.4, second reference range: 57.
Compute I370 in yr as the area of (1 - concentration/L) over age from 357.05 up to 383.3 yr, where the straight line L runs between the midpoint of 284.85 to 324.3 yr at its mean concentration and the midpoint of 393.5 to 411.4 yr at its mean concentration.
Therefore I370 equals 1.8 yr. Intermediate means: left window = 65.7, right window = 54.3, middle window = 54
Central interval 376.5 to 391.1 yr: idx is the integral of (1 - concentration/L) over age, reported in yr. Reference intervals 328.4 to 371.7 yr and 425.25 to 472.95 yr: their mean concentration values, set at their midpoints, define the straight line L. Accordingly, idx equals 0.4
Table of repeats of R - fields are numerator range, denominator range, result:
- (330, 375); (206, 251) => 1.25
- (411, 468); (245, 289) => 1.09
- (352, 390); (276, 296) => 0.81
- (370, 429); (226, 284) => 1.16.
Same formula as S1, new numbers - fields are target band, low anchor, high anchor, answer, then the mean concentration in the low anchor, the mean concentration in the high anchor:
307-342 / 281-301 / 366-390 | 0.15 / 71.2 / 54.1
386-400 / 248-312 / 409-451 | 0.05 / 59.8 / 56.3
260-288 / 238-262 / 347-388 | -0.19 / 44.2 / 54.4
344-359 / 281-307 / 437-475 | 0.21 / 71.4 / 58.5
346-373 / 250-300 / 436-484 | 0.08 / 58.5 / 58.8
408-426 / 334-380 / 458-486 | 0.05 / 54.7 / 60.4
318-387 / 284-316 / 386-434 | 0.14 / 68.7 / 55.4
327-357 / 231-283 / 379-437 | -0.08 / 47.5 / 55.2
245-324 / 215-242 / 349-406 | -0.23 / 42.7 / 54.3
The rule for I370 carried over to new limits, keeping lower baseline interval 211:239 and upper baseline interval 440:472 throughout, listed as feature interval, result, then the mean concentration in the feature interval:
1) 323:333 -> -1.2 yr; 56.3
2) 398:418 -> 0.4 yr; 54.4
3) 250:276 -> -1.9 yr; 49.7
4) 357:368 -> -0.4 yr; 54.6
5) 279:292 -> -4.9 yr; 65.8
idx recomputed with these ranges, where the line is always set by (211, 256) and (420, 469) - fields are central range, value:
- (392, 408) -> 0.1 yr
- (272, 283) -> -2.3 yr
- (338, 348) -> -1.1 yr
